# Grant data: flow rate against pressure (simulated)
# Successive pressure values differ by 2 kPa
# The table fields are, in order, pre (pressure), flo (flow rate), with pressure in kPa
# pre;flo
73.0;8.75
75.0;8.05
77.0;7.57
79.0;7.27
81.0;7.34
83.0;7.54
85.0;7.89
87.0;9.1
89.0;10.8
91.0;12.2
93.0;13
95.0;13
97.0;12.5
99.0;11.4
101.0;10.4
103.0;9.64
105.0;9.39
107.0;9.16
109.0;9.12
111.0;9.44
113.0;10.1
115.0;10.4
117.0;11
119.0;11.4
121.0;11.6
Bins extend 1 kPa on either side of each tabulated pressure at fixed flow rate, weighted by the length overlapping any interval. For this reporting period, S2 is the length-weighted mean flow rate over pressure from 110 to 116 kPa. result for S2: 9.98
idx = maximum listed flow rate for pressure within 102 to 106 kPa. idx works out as 9.64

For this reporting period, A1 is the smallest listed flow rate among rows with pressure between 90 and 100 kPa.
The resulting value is 11.4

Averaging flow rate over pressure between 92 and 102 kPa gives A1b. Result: 12.1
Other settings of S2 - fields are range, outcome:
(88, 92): 11.5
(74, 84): 7.55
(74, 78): 7.81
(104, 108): 9.28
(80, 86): 7.59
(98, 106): 10.2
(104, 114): 9.44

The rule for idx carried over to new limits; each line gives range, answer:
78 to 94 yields 13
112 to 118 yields 11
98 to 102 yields 11.4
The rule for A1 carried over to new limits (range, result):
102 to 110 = 9.12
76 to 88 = 7.27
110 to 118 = 9.44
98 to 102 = 10.4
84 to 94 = 7.89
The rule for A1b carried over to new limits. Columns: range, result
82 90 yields 8.83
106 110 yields 9.14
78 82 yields 7.3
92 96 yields 13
